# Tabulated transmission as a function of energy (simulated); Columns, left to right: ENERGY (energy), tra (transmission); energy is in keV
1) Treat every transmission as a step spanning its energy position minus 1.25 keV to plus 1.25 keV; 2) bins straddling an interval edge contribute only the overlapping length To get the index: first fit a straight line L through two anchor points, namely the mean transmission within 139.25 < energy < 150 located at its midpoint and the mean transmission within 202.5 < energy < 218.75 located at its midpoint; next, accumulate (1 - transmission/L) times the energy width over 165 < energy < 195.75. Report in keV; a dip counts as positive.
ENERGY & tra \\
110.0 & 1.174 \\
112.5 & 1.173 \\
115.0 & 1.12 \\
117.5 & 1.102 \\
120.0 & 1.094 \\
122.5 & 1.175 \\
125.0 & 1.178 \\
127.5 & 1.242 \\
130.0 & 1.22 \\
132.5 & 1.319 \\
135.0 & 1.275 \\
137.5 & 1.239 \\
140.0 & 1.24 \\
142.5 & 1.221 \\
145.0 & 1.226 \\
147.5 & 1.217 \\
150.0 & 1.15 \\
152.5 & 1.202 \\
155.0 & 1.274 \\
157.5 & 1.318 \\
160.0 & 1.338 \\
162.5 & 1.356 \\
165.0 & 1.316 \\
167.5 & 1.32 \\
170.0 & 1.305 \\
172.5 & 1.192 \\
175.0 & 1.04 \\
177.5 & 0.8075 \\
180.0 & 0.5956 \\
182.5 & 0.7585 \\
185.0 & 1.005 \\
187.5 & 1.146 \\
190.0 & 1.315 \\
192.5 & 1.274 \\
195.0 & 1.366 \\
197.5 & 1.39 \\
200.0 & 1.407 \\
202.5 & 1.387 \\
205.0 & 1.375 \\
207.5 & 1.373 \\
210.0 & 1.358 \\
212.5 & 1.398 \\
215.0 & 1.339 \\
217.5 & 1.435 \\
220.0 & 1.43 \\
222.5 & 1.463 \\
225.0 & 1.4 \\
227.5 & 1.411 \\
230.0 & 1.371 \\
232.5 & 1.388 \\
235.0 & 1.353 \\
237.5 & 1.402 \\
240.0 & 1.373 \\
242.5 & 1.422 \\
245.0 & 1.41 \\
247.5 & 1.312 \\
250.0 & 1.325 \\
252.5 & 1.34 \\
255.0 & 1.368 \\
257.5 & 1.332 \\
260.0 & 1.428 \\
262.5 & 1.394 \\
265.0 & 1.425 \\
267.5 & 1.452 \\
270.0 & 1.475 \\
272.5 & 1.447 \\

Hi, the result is 4.87 keV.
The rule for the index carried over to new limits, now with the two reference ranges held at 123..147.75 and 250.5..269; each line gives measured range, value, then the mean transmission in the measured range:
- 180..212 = 1.8 keV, 1.24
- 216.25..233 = -0.9 keV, 1.42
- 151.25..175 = -0.1 keV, 1.28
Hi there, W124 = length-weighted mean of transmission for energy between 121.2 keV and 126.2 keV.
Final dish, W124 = 1.18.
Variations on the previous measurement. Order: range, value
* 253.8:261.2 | 1.38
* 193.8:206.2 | 1.39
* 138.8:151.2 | 1.21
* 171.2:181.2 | 0.912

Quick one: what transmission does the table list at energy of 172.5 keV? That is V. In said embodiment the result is 1.192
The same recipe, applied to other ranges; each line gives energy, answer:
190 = 1.315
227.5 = 1.411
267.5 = 1.452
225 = 1.4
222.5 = 1.463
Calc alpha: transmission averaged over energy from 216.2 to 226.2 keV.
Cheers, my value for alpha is 1.43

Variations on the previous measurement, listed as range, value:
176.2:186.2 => 0.792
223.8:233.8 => 1.39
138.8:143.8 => 1.23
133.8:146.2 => 1.24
